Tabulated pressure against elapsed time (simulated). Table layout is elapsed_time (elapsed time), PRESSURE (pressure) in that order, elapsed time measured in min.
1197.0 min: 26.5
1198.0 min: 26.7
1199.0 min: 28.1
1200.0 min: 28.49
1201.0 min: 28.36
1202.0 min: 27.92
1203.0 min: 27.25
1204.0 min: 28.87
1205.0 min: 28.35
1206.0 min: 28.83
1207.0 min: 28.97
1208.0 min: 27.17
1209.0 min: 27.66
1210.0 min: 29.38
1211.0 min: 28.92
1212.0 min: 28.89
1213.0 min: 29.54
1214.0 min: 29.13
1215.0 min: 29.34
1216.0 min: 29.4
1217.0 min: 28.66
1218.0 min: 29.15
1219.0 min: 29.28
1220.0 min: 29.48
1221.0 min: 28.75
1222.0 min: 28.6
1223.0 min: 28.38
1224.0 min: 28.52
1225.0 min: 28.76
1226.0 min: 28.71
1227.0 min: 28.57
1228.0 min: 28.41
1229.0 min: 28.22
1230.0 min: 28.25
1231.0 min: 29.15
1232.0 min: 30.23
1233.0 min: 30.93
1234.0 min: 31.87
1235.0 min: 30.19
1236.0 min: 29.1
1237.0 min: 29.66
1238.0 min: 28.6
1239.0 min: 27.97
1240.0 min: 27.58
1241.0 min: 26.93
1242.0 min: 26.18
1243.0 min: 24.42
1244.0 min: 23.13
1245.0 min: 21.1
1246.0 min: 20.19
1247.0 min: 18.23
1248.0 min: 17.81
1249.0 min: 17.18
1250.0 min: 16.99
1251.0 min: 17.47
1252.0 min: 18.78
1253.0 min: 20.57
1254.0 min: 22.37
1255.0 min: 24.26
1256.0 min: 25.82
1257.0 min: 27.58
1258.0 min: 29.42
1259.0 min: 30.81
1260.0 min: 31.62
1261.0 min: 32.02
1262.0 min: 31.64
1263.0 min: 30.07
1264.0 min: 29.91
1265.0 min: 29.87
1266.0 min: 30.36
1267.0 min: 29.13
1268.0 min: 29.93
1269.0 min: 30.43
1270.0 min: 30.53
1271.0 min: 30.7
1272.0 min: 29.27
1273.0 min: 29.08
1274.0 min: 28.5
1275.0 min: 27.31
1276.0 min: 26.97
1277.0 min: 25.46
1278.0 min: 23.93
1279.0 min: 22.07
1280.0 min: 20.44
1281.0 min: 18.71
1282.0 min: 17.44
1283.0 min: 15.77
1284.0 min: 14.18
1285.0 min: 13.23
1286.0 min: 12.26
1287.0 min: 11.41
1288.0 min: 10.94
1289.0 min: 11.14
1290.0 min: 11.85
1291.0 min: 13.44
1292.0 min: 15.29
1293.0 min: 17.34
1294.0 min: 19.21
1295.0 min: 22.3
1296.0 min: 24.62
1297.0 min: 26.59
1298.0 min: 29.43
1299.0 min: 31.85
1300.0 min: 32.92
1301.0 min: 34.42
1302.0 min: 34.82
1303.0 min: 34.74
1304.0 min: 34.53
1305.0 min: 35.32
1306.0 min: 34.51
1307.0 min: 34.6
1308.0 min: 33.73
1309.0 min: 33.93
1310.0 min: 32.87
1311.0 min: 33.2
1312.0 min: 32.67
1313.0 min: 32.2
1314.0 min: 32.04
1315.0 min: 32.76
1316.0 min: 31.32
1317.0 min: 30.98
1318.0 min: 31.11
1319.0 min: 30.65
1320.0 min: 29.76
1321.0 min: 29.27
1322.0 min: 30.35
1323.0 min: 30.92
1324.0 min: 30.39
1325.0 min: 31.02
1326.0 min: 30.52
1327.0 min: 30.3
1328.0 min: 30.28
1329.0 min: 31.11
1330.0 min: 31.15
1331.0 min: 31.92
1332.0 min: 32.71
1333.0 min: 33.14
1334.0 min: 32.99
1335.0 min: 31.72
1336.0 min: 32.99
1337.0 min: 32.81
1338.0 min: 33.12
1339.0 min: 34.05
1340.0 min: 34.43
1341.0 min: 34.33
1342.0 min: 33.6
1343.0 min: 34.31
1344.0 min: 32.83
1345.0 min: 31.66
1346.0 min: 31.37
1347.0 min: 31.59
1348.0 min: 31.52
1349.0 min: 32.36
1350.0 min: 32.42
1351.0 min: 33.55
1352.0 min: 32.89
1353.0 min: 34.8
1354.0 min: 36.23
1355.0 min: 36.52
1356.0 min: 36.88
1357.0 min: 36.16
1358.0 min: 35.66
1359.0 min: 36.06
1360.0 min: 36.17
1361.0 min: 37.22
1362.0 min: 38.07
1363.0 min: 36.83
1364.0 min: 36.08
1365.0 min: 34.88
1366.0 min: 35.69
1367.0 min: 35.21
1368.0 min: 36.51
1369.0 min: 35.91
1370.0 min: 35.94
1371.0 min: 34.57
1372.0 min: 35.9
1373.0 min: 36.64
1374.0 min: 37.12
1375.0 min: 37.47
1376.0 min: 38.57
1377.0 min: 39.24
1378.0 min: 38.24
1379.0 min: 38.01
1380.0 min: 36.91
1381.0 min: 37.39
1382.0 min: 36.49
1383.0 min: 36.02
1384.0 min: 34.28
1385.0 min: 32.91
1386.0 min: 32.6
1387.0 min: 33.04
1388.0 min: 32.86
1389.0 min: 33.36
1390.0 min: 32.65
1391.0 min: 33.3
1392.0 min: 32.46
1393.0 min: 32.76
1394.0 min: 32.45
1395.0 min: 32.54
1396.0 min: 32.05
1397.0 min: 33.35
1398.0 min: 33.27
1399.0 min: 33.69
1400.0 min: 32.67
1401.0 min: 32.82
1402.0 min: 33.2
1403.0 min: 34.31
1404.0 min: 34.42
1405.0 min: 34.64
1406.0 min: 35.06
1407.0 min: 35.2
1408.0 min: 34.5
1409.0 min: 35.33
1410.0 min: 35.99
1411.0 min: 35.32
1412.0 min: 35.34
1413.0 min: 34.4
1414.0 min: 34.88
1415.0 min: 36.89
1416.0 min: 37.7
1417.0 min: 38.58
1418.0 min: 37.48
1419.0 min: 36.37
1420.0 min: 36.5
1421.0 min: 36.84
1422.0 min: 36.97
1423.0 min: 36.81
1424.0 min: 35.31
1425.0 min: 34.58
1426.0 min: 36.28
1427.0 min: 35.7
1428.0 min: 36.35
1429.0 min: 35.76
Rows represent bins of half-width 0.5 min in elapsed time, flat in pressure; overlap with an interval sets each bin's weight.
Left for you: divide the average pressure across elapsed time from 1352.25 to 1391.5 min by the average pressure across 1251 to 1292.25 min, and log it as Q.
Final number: 1.52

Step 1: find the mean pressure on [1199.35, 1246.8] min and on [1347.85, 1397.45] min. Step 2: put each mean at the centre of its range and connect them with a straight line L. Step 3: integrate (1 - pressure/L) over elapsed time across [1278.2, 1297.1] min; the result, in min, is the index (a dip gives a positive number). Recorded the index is 8.80 min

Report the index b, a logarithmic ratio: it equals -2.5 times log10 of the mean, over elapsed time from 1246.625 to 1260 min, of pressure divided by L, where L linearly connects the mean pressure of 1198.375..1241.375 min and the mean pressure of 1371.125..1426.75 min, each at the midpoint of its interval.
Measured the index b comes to 0.31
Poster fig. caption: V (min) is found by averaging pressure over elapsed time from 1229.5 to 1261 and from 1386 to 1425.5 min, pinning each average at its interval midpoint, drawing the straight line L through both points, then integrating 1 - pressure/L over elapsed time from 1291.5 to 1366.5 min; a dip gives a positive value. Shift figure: -4.8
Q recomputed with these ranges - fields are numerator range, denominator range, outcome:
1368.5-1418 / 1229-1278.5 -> 1.31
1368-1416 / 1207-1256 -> 1.32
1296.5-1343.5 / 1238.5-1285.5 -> 1.31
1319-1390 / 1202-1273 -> 1.24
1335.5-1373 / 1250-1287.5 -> 1.40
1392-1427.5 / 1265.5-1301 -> 1.55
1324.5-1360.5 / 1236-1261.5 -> 1.36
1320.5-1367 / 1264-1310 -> 1.33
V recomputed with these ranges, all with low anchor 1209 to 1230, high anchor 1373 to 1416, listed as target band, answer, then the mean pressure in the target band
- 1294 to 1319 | 0.1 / 31.7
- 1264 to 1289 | 6.2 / 23.1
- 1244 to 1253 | 3.3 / 18.8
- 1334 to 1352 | 0.1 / 32.9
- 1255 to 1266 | 0.2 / 29.6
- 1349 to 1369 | -1.2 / 35.6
